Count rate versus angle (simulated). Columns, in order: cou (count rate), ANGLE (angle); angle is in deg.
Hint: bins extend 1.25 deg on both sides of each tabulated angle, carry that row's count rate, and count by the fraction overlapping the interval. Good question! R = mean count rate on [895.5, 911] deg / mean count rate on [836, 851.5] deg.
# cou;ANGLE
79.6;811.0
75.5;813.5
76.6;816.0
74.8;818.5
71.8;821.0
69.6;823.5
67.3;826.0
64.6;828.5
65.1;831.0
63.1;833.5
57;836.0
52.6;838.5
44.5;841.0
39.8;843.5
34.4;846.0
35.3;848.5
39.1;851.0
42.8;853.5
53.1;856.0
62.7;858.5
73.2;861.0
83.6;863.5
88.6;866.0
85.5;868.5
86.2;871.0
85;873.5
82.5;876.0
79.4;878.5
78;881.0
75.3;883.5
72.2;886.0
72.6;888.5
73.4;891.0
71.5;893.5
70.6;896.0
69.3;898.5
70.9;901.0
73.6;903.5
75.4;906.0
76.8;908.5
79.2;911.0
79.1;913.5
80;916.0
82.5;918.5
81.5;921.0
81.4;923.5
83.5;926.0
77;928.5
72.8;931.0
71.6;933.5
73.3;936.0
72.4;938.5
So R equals 1.7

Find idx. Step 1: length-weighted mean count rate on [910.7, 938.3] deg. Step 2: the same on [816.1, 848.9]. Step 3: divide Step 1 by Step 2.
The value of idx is 1.3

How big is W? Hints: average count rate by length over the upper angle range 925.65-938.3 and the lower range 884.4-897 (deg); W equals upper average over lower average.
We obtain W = 1.04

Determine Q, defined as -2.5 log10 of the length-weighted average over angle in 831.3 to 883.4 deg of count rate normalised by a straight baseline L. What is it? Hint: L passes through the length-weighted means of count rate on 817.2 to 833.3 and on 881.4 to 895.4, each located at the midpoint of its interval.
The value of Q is 0.12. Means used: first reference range 68.5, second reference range 73.2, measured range 63.6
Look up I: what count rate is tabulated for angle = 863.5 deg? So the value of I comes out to 83.6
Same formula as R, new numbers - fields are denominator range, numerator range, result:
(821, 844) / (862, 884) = 1.39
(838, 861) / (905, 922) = 1.71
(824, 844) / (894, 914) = 1.28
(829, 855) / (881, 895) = 1.53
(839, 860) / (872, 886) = 1.78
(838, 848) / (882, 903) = 1.74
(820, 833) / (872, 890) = 1.16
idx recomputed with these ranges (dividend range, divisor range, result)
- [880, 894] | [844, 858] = 1.76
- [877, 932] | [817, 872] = 1.24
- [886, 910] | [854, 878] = 0.95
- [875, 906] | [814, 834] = 1.06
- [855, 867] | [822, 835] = 1.10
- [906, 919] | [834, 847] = 1.68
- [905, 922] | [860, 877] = 0.95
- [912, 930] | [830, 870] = 1.40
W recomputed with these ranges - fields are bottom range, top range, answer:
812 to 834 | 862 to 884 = 1.18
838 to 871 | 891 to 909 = 1.25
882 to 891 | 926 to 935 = 1.02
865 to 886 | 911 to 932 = 0.97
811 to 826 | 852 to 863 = 0.81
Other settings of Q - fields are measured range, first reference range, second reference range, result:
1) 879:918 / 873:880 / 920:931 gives 0.087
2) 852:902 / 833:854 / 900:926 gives -0.213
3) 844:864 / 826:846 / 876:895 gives 0.217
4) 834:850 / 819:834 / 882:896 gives 0.466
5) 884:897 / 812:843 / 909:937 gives 0.021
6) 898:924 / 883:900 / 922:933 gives -0.028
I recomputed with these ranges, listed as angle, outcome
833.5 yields 63.1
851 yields 39.1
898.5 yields 69.3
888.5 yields 72.6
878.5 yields 79.4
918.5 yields 82.5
